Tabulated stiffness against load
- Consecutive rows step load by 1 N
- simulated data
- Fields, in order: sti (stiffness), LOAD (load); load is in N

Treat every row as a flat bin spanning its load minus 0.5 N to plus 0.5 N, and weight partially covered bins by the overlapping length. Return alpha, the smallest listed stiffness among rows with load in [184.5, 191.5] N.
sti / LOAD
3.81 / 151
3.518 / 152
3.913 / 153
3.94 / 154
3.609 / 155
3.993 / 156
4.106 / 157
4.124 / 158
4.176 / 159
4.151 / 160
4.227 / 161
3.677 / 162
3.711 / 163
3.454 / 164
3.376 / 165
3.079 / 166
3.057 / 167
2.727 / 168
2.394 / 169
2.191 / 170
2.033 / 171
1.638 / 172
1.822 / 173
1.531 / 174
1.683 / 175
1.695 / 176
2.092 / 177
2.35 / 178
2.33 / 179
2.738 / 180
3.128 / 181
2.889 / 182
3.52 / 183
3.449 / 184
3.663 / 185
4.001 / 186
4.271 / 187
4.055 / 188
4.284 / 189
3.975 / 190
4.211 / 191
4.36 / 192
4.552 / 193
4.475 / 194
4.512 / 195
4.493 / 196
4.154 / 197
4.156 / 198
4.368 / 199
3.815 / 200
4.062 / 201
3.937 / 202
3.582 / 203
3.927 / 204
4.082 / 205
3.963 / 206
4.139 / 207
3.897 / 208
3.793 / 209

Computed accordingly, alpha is 3.663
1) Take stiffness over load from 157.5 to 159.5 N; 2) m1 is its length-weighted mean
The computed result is 4.15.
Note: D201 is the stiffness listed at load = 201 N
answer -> 4.062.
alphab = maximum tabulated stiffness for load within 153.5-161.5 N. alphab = 4.227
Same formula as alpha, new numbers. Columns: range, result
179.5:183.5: 2.738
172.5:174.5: 1.531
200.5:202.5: 3.937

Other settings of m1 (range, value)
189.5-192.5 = 4.18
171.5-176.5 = 1.67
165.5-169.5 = 2.81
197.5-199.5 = 4.26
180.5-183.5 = 3.18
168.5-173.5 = 2.02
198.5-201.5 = 4.08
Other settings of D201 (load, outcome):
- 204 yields 3.927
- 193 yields 4.552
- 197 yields 4.154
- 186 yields 4.001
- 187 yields 4.271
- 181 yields 3.128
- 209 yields 3.793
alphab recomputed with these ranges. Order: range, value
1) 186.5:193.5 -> 4.552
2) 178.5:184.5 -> 3.52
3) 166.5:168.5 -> 3.057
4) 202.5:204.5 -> 3.927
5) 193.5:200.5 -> 4.512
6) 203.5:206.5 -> 4.082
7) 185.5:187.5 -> 4.271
